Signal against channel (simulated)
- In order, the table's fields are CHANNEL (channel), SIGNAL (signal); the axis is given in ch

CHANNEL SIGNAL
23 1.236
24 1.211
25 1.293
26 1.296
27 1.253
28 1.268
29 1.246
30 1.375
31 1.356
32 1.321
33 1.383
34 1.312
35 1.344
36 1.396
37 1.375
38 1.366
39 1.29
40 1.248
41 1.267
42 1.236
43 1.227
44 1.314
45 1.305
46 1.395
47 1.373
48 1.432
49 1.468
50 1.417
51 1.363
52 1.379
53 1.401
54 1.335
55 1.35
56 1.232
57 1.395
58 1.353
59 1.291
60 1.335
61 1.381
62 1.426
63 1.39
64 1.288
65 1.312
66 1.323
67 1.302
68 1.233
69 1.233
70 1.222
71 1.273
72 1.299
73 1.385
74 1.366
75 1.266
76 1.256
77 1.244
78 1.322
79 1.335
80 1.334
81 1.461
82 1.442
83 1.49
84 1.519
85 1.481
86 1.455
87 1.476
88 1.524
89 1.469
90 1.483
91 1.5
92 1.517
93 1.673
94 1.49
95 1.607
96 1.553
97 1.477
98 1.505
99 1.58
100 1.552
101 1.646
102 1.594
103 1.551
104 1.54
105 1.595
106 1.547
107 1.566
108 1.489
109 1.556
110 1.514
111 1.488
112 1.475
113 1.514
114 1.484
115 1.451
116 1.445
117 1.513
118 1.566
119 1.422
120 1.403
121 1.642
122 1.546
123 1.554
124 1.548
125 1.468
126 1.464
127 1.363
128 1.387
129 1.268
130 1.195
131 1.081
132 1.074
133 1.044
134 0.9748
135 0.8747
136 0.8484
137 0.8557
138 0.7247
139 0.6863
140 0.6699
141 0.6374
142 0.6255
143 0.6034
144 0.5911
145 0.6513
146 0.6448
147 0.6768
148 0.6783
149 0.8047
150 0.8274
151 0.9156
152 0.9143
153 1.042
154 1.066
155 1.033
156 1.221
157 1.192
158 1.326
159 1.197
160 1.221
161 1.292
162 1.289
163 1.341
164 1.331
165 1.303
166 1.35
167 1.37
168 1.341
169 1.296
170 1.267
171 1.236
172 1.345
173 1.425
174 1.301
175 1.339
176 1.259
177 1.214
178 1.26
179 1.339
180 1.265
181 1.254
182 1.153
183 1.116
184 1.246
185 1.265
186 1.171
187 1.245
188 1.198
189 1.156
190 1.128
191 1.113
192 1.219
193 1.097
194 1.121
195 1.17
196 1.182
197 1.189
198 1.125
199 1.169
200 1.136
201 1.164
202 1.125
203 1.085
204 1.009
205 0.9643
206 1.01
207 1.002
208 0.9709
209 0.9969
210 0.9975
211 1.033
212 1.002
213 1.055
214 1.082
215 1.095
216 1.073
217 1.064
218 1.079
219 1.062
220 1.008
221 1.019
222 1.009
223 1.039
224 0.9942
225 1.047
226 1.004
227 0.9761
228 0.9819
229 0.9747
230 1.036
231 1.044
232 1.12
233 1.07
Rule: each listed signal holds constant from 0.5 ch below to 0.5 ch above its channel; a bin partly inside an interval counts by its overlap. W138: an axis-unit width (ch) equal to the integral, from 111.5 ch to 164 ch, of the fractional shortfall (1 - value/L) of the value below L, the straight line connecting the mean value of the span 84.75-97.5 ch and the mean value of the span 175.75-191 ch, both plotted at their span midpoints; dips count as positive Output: 9.4 ch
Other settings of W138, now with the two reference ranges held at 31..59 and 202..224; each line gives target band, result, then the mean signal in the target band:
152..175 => -2.7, 1.26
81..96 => -2.9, 1.51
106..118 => -2.8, 1.5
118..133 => -2.3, 1.38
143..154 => 3.5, 0.78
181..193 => -1.1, 1.18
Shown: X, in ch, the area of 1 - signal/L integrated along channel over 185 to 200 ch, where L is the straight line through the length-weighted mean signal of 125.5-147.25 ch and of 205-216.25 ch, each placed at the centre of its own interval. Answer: -2.5 ch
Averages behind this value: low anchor 0.909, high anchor 1.02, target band 1.17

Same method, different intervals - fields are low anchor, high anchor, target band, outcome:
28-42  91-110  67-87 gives 1.7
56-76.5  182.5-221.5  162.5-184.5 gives -2.7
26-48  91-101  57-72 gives 1.2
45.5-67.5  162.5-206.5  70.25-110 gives -4.5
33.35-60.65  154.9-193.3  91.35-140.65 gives -3.2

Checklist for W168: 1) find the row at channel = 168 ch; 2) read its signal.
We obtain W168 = 1.341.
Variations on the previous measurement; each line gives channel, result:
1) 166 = 1.35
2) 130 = 1.195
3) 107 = 1.566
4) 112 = 1.475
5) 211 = 1.033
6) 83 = 1.49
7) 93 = 1.673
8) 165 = 1.303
